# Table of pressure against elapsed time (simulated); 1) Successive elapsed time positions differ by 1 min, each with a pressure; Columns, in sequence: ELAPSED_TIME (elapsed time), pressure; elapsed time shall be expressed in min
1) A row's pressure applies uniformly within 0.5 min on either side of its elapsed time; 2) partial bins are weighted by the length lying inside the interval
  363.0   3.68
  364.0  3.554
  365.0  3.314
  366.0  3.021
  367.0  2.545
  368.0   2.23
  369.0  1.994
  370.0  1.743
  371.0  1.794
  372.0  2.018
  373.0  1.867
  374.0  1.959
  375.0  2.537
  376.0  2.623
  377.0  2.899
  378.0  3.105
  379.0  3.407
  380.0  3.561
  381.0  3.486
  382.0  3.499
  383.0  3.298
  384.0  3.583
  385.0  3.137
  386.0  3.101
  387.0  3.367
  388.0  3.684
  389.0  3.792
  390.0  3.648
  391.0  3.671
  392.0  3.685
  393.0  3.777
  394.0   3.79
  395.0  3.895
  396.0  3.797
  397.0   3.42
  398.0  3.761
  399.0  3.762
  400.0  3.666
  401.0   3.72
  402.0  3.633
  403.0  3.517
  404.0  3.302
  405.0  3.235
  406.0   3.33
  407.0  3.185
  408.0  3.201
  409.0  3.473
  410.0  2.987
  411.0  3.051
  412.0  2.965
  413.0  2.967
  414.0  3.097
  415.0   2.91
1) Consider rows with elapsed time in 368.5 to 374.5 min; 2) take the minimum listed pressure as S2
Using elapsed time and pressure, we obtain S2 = 1.743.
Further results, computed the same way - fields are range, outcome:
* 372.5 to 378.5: 1.867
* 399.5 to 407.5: 3.185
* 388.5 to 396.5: 3.648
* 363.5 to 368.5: 2.23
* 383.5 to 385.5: 3.137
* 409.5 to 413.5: 2.965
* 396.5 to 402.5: 3.42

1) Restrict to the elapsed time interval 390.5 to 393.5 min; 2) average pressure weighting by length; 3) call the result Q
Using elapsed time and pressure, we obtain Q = 3.71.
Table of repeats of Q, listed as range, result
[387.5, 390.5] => 3.71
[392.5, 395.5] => 3.82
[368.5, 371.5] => 1.84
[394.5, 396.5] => 3.85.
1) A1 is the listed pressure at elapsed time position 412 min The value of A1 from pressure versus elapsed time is 2.965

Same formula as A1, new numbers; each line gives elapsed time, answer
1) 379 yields 3.407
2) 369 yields 1.994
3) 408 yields 3.201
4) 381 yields 3.486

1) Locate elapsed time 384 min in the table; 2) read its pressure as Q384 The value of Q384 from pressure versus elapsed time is 3.583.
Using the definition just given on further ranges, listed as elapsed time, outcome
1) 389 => 3.792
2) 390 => 3.648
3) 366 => 3.021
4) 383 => 3.298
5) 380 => 3.561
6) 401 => 3.72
